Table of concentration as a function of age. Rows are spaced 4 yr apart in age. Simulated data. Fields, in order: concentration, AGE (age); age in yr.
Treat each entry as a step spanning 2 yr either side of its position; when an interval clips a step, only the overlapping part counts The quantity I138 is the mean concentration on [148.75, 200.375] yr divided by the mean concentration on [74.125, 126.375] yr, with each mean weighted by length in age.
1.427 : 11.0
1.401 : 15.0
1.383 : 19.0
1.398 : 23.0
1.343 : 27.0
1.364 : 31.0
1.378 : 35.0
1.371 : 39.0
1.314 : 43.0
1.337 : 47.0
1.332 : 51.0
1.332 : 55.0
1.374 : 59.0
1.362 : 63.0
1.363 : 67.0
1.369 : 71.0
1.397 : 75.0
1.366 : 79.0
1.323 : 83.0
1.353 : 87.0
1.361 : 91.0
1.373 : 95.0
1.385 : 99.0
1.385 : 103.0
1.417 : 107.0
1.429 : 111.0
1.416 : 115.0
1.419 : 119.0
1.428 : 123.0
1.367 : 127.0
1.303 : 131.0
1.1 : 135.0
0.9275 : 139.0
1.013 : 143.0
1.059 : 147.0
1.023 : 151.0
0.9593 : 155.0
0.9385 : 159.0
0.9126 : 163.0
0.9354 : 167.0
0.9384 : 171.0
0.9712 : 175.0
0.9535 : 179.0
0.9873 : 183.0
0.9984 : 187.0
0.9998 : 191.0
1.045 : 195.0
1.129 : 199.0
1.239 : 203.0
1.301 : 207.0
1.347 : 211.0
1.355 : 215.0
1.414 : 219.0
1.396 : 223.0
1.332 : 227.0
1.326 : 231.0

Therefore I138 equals 0.71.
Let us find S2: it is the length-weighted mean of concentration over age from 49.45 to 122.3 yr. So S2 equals 1.38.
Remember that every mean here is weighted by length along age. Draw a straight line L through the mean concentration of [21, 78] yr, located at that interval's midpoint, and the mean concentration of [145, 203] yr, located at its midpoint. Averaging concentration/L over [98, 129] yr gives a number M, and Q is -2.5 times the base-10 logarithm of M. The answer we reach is -0.20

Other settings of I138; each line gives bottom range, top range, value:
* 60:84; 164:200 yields 0.72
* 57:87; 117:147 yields 0.89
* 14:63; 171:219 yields 0.83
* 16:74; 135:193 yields 0.72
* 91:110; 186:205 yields 0.78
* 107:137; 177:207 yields 0.79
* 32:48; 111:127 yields 1.05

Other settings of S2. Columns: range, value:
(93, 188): 1.15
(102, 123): 1.42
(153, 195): 0.964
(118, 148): 1.2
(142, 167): 0.979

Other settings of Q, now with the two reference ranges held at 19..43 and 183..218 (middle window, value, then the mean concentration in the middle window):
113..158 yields 0.06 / 1.18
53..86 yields -0.03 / 1.36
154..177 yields 0.27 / 0.942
